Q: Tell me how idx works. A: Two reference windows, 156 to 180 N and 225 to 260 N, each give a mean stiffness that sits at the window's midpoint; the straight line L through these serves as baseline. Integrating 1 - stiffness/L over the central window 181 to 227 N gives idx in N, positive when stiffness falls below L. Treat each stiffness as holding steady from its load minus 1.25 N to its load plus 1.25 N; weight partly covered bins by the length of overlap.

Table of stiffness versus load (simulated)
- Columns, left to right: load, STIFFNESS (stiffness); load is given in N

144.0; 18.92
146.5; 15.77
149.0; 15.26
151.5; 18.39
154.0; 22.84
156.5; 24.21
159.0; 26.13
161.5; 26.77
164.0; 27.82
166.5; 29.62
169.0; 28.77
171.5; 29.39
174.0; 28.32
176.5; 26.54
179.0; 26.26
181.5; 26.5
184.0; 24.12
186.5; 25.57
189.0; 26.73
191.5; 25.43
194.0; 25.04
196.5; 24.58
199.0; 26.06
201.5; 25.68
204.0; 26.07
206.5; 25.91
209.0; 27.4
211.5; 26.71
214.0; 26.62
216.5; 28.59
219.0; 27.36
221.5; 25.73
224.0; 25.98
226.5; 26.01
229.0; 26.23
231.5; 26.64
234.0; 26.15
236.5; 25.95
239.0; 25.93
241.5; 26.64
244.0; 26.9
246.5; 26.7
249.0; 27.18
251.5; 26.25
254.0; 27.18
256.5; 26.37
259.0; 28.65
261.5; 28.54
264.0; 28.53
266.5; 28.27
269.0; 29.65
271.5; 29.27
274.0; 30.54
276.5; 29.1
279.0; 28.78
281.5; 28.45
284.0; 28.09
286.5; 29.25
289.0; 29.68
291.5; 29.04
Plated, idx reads 1.6 N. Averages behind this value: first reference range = 27.5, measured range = 26.1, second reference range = 26.6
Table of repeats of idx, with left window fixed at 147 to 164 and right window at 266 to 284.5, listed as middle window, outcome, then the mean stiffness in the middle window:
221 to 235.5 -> 0.17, 26.1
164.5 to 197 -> -4.10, 26.8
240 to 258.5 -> 0.55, 26.8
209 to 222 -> -0.69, 27.1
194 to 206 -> -0.33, 25.6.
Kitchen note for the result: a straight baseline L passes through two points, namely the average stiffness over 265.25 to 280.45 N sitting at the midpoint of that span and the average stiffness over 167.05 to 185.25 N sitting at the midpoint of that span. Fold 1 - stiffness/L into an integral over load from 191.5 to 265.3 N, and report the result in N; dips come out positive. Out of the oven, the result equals 4.5 N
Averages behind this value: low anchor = 27.2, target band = 26.6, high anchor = 29.3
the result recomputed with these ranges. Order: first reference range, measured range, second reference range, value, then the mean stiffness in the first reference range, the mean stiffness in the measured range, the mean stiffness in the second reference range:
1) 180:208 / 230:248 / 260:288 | 0.7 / 25.6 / 26.4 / 29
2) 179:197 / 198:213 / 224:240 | -0.3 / 25.5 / 26.3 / 26.1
